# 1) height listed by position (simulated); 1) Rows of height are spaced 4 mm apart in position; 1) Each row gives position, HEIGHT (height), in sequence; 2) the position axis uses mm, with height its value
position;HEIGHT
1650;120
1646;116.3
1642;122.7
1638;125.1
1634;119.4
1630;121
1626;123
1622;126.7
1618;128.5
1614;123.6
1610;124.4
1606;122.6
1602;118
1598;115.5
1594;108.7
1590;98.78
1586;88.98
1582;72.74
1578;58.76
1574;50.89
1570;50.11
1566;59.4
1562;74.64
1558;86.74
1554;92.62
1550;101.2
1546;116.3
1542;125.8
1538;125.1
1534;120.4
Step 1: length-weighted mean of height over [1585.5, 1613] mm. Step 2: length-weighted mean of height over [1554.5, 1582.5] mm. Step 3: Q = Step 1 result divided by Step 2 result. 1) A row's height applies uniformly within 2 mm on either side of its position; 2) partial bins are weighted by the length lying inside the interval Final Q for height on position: 1.7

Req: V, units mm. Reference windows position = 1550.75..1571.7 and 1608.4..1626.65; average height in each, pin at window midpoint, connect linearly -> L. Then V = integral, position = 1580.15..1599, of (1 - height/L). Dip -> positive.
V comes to 0.9 mm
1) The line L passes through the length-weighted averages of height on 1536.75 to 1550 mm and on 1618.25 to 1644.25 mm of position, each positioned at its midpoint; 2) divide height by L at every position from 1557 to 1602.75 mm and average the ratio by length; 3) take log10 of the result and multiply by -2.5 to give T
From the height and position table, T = 0.44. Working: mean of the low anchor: 119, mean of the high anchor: 123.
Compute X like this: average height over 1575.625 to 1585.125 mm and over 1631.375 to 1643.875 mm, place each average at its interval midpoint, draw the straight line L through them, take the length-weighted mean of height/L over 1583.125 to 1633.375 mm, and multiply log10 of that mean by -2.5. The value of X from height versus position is -0.232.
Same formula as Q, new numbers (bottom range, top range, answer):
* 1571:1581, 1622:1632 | 2.19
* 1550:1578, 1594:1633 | 1.72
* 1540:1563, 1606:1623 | 1.25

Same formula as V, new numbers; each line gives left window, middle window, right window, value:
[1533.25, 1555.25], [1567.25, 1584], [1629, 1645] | 8.4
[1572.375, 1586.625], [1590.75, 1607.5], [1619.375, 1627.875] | -4.1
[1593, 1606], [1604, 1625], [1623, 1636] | -1.1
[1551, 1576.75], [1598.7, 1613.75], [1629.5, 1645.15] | -3.2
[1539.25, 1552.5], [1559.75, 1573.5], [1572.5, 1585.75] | 3.8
